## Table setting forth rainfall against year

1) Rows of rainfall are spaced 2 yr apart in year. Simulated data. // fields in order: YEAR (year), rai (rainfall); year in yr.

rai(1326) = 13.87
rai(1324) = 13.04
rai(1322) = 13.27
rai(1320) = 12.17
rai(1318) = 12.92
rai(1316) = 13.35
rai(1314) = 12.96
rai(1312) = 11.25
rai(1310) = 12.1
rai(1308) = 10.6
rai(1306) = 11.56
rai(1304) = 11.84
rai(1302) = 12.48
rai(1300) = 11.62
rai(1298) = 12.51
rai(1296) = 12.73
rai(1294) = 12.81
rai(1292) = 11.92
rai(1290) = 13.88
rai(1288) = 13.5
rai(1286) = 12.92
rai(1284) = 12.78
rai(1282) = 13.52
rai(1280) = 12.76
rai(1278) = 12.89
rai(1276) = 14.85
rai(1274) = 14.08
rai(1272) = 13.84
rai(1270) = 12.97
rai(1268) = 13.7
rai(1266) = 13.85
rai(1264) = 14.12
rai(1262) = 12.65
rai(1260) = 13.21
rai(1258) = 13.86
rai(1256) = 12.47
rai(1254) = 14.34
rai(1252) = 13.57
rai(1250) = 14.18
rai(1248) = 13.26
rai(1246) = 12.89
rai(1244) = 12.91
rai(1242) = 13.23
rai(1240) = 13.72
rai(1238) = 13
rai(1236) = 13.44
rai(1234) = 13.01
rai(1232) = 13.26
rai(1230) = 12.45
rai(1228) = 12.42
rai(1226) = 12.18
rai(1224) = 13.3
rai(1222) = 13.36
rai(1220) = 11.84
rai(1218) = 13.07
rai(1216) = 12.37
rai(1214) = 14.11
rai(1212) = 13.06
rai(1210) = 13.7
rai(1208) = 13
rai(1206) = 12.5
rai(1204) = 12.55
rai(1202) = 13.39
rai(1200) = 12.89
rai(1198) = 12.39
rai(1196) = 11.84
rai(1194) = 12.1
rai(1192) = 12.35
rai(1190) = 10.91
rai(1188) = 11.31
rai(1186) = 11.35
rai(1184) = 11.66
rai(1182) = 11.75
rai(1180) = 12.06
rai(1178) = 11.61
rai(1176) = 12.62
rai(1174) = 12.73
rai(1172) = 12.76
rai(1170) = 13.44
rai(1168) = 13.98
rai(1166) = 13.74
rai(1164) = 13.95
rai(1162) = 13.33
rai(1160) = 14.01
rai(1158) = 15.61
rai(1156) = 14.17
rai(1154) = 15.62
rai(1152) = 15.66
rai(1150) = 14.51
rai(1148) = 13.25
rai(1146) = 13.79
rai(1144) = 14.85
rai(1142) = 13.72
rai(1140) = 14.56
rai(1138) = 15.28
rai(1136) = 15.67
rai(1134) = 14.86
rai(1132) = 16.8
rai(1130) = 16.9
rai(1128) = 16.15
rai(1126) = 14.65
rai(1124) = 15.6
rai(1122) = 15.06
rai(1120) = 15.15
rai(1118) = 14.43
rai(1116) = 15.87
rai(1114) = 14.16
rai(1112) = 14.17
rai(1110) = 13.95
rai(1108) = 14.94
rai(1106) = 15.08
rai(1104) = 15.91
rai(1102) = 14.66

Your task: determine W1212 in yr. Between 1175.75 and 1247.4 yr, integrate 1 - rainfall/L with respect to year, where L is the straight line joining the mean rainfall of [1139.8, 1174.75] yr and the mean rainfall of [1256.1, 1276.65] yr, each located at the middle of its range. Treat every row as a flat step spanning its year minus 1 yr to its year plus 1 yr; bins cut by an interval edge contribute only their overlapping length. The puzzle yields 6.51 yr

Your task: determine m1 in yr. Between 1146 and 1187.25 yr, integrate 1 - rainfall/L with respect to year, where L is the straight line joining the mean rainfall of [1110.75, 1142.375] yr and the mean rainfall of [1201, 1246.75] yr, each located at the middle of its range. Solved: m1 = 2.7 yr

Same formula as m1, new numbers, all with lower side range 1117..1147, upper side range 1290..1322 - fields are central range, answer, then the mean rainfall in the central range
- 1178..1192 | 2.7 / 11.6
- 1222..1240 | 0.7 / 13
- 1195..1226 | 2.2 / 12.9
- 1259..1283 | -1.3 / 13.5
